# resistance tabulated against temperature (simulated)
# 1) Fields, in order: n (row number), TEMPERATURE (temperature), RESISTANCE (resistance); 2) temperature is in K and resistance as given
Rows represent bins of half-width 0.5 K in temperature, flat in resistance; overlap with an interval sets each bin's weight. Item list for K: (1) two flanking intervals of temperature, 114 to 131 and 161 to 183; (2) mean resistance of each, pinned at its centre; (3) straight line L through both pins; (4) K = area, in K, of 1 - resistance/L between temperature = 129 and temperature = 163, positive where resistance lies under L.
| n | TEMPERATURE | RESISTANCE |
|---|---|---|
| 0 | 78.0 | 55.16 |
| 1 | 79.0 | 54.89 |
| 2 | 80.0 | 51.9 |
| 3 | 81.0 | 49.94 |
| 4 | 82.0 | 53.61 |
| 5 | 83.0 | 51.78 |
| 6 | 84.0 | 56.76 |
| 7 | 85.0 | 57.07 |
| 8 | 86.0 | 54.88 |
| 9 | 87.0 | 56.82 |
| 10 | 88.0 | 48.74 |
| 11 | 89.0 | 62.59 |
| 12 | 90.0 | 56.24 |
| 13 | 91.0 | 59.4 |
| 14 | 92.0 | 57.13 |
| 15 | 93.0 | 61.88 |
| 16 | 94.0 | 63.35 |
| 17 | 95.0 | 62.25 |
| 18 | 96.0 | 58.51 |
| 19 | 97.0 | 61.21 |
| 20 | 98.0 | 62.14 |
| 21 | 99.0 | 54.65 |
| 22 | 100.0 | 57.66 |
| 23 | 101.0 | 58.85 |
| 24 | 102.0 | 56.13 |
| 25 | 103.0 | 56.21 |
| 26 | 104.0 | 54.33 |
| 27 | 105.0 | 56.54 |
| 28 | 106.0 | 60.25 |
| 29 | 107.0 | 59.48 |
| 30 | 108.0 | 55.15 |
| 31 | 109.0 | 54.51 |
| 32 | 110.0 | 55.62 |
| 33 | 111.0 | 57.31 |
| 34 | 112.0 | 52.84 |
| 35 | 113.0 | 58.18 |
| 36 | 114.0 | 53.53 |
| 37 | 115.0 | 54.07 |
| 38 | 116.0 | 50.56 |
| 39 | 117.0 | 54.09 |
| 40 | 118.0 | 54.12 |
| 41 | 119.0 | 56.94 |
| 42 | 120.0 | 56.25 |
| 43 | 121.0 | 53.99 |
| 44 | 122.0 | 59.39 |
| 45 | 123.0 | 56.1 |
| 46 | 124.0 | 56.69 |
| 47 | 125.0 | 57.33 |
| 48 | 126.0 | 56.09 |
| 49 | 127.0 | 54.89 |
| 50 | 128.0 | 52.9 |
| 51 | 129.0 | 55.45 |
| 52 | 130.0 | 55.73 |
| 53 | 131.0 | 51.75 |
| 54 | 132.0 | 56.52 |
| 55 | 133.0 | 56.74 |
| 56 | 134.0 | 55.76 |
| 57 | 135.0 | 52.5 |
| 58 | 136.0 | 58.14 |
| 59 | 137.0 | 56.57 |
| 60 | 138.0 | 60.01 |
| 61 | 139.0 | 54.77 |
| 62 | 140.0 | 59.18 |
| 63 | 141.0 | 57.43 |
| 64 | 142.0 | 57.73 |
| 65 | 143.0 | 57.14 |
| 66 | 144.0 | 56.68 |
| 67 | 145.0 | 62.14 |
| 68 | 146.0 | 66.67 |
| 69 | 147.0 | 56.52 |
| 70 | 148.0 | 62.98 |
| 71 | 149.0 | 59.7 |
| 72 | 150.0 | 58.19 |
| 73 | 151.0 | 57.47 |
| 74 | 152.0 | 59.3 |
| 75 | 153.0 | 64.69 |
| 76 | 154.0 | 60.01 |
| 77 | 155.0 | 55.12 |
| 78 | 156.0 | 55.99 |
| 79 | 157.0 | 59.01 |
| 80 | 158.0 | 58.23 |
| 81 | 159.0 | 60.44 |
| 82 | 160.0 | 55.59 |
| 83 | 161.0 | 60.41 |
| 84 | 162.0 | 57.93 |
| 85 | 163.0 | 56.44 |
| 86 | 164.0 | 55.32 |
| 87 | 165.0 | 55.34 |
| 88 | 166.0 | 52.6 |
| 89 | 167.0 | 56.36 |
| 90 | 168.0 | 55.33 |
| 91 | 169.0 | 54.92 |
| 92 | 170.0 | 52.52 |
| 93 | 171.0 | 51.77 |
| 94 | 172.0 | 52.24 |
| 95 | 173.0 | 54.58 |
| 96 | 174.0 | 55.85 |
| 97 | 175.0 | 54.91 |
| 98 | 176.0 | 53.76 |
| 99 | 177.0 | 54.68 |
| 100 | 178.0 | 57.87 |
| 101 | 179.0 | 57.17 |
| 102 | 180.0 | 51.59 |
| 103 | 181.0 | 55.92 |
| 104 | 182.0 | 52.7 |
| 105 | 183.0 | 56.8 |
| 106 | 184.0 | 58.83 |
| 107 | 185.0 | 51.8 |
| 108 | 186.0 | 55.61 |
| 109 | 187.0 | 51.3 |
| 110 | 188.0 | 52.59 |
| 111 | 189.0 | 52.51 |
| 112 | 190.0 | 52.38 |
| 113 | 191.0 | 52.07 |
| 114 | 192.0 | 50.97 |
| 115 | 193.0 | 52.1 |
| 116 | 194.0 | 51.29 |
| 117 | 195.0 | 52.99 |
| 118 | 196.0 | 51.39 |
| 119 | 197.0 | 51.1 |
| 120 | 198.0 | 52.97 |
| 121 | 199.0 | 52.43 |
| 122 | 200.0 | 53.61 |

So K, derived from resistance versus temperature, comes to -1.9 K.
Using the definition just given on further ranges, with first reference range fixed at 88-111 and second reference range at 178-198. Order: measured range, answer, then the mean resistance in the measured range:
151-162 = -0.7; 58.8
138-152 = -0.8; 59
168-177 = 0.0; 54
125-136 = 0.3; 55.1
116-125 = 0.2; 55.7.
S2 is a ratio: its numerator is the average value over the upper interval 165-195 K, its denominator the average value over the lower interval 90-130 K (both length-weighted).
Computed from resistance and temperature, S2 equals 0.9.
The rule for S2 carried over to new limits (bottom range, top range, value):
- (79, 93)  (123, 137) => 1.00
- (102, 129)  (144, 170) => 1.04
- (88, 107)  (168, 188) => 0.93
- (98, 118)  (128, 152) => 1.03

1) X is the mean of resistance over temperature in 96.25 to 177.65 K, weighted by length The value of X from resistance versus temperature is 56.6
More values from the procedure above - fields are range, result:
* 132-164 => 58.3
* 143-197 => 55.8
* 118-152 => 57.1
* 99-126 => 56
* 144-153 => 60.4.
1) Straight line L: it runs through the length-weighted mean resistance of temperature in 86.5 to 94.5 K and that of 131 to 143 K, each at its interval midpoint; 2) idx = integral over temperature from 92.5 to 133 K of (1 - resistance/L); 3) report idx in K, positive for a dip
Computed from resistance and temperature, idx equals 0.64 K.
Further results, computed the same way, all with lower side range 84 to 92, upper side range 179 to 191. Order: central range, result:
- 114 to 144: -0.2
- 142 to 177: -1.7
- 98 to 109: -0.2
